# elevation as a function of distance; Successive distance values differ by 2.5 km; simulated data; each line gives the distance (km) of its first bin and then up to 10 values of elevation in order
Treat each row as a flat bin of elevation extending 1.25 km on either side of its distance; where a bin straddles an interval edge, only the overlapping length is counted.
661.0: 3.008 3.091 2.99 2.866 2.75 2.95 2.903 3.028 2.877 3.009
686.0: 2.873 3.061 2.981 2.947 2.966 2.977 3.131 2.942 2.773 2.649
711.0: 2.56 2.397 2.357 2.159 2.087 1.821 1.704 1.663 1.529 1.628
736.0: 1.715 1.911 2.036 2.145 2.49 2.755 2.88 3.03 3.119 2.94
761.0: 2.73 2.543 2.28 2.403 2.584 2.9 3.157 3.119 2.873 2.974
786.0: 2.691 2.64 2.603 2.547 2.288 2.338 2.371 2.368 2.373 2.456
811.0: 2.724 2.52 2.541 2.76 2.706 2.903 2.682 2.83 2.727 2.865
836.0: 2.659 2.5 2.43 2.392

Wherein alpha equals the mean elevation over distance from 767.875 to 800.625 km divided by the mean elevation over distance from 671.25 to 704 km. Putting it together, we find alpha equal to 0.9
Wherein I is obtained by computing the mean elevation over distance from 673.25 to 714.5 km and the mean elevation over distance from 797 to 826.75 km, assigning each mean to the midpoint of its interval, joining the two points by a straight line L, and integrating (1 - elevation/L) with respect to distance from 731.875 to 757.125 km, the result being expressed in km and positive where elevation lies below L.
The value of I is 3.6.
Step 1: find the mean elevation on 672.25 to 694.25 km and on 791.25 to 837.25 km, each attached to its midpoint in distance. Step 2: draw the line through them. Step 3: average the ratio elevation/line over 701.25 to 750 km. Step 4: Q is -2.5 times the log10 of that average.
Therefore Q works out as 0.28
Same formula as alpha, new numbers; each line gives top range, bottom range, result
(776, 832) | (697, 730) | 1.10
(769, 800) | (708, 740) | 1.36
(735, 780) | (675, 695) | 0.88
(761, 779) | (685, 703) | 0.90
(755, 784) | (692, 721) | 1.04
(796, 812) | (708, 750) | 1.16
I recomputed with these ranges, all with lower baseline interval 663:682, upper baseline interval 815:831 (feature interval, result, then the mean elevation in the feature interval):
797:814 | 1.9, 2.44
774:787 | -0.8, 2.96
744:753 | 0.5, 2.69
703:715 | 1.0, 2.64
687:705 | -0.6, 3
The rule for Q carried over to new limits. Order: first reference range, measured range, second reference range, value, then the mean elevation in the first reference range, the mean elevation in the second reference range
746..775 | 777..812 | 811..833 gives 0.05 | 2.73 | 2.71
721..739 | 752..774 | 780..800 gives -0.23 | 1.73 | 2.61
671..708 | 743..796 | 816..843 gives 0.03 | 2.95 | 2.69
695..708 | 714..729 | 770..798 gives 0.40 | 2.94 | 2.75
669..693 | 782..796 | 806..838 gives 0.03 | 2.93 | 2.68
